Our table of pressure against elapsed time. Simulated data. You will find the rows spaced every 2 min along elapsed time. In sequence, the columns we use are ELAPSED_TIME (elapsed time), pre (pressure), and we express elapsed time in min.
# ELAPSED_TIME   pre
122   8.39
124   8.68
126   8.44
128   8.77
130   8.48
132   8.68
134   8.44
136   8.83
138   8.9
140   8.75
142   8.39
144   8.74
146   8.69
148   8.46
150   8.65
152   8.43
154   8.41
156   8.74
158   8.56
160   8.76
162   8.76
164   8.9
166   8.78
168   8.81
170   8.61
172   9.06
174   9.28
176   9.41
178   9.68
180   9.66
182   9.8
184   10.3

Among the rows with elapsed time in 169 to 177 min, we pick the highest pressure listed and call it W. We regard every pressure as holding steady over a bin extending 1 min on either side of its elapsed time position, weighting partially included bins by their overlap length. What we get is 9.41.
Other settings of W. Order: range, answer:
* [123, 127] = 8.68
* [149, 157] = 8.74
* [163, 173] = 9.06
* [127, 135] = 8.77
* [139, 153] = 8.75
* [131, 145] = 8.9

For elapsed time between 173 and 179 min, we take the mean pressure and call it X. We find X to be 9.46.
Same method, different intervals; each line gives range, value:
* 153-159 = 8.57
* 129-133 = 8.58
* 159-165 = 8.81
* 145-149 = 8.57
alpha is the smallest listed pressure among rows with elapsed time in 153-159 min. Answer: 8.41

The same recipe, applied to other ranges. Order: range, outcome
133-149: 8.39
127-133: 8.48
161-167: 8.76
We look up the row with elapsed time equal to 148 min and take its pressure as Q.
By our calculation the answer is 8.46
